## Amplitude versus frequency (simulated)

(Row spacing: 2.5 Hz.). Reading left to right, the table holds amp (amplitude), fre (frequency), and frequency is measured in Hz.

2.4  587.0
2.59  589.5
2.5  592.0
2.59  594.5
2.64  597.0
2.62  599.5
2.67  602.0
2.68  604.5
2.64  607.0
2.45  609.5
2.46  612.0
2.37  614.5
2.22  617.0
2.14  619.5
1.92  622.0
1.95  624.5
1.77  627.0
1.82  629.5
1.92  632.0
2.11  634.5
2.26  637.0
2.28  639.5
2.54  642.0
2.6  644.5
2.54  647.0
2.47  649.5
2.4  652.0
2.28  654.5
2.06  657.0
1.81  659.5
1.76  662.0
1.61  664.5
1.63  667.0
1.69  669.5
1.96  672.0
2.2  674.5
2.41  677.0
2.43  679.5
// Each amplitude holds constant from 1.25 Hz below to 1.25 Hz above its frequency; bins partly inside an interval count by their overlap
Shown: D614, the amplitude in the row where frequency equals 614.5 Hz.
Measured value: 2.37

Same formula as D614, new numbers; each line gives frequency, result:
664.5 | 1.61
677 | 2.41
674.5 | 2.2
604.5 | 2.68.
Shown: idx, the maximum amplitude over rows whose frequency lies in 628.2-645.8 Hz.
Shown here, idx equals 2.6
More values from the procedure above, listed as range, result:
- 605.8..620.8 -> 2.64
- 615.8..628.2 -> 2.22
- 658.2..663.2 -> 1.81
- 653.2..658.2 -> 2.28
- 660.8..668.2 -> 1.76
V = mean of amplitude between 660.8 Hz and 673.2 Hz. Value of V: 1.73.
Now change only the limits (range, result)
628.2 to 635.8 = 1.95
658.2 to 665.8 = 1.73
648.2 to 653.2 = 2.44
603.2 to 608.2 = 2.66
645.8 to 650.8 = 2.5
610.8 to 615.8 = 2.41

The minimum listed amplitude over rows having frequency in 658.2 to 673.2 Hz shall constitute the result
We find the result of 1.61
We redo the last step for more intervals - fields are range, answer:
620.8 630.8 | 1.77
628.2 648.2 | 1.82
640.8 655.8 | 2.28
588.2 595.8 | 2.5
